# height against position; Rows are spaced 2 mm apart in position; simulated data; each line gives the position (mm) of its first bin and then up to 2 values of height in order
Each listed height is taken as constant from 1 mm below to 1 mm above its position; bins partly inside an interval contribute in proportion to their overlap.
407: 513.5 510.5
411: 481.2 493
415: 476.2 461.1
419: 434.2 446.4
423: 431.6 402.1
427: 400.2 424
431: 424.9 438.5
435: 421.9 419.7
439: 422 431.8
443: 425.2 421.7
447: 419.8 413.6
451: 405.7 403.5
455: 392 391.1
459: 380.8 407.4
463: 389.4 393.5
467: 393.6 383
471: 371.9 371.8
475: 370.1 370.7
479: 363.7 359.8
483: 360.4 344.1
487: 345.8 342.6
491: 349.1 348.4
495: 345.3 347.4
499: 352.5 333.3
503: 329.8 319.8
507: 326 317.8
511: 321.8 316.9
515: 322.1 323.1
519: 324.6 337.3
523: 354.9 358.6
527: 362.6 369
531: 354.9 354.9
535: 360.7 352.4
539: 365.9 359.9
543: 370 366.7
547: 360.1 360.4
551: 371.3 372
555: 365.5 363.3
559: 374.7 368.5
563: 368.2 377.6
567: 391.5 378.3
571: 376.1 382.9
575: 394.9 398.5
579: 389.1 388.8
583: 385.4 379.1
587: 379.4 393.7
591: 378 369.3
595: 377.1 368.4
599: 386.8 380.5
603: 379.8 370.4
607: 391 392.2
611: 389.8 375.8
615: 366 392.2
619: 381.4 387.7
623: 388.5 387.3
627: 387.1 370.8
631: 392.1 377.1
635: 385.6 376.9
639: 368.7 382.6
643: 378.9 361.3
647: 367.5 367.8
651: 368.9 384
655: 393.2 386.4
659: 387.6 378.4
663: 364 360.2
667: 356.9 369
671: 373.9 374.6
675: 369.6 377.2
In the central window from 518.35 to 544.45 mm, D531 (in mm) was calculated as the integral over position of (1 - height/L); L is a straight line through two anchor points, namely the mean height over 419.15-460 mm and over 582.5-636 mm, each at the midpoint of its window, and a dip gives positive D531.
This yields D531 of 2.7 mm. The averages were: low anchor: 416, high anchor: 382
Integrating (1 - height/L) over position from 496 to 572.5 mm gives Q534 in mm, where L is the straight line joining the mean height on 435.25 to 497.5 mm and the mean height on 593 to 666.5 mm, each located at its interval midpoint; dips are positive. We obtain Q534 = 5.68 mm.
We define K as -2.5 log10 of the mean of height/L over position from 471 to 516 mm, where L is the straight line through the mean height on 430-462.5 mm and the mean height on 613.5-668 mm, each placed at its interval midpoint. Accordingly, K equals 0.18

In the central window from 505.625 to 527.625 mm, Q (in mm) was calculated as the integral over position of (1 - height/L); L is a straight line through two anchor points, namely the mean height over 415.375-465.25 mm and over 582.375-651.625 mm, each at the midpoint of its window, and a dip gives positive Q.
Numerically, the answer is 3.8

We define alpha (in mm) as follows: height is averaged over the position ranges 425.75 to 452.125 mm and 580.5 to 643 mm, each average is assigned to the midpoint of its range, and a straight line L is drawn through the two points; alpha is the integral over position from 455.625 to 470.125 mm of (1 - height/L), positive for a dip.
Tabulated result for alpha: 0.8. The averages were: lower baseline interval 420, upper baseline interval 381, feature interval 391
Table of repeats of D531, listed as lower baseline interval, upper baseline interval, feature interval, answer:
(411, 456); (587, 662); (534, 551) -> 1.63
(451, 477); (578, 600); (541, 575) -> 0.96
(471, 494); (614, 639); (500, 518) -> 1.92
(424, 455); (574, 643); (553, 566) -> 0.76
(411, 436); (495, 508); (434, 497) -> -0.23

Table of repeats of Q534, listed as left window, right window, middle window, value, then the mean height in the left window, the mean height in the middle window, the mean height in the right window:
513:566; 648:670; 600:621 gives -0.8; 358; 382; 374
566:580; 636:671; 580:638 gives -0.1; 387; 382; 374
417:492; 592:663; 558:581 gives 0.2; 397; 382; 380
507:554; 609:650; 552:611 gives -2.4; 350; 380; 380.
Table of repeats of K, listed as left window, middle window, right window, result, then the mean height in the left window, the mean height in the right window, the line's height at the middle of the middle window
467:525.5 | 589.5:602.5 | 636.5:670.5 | -0.041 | 346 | 374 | 364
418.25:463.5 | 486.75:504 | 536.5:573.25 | 0.147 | 415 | 370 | 394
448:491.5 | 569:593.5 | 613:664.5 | -0.017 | 378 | 379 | 379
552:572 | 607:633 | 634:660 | -0.022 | 374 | 378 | 376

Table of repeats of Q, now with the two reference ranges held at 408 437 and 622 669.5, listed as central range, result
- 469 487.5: 2.8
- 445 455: 0.6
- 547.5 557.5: 1.0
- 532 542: 1.3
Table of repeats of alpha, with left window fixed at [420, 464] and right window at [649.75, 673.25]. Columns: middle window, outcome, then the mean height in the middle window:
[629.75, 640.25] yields 0.0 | 380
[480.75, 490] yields 1.3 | 350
